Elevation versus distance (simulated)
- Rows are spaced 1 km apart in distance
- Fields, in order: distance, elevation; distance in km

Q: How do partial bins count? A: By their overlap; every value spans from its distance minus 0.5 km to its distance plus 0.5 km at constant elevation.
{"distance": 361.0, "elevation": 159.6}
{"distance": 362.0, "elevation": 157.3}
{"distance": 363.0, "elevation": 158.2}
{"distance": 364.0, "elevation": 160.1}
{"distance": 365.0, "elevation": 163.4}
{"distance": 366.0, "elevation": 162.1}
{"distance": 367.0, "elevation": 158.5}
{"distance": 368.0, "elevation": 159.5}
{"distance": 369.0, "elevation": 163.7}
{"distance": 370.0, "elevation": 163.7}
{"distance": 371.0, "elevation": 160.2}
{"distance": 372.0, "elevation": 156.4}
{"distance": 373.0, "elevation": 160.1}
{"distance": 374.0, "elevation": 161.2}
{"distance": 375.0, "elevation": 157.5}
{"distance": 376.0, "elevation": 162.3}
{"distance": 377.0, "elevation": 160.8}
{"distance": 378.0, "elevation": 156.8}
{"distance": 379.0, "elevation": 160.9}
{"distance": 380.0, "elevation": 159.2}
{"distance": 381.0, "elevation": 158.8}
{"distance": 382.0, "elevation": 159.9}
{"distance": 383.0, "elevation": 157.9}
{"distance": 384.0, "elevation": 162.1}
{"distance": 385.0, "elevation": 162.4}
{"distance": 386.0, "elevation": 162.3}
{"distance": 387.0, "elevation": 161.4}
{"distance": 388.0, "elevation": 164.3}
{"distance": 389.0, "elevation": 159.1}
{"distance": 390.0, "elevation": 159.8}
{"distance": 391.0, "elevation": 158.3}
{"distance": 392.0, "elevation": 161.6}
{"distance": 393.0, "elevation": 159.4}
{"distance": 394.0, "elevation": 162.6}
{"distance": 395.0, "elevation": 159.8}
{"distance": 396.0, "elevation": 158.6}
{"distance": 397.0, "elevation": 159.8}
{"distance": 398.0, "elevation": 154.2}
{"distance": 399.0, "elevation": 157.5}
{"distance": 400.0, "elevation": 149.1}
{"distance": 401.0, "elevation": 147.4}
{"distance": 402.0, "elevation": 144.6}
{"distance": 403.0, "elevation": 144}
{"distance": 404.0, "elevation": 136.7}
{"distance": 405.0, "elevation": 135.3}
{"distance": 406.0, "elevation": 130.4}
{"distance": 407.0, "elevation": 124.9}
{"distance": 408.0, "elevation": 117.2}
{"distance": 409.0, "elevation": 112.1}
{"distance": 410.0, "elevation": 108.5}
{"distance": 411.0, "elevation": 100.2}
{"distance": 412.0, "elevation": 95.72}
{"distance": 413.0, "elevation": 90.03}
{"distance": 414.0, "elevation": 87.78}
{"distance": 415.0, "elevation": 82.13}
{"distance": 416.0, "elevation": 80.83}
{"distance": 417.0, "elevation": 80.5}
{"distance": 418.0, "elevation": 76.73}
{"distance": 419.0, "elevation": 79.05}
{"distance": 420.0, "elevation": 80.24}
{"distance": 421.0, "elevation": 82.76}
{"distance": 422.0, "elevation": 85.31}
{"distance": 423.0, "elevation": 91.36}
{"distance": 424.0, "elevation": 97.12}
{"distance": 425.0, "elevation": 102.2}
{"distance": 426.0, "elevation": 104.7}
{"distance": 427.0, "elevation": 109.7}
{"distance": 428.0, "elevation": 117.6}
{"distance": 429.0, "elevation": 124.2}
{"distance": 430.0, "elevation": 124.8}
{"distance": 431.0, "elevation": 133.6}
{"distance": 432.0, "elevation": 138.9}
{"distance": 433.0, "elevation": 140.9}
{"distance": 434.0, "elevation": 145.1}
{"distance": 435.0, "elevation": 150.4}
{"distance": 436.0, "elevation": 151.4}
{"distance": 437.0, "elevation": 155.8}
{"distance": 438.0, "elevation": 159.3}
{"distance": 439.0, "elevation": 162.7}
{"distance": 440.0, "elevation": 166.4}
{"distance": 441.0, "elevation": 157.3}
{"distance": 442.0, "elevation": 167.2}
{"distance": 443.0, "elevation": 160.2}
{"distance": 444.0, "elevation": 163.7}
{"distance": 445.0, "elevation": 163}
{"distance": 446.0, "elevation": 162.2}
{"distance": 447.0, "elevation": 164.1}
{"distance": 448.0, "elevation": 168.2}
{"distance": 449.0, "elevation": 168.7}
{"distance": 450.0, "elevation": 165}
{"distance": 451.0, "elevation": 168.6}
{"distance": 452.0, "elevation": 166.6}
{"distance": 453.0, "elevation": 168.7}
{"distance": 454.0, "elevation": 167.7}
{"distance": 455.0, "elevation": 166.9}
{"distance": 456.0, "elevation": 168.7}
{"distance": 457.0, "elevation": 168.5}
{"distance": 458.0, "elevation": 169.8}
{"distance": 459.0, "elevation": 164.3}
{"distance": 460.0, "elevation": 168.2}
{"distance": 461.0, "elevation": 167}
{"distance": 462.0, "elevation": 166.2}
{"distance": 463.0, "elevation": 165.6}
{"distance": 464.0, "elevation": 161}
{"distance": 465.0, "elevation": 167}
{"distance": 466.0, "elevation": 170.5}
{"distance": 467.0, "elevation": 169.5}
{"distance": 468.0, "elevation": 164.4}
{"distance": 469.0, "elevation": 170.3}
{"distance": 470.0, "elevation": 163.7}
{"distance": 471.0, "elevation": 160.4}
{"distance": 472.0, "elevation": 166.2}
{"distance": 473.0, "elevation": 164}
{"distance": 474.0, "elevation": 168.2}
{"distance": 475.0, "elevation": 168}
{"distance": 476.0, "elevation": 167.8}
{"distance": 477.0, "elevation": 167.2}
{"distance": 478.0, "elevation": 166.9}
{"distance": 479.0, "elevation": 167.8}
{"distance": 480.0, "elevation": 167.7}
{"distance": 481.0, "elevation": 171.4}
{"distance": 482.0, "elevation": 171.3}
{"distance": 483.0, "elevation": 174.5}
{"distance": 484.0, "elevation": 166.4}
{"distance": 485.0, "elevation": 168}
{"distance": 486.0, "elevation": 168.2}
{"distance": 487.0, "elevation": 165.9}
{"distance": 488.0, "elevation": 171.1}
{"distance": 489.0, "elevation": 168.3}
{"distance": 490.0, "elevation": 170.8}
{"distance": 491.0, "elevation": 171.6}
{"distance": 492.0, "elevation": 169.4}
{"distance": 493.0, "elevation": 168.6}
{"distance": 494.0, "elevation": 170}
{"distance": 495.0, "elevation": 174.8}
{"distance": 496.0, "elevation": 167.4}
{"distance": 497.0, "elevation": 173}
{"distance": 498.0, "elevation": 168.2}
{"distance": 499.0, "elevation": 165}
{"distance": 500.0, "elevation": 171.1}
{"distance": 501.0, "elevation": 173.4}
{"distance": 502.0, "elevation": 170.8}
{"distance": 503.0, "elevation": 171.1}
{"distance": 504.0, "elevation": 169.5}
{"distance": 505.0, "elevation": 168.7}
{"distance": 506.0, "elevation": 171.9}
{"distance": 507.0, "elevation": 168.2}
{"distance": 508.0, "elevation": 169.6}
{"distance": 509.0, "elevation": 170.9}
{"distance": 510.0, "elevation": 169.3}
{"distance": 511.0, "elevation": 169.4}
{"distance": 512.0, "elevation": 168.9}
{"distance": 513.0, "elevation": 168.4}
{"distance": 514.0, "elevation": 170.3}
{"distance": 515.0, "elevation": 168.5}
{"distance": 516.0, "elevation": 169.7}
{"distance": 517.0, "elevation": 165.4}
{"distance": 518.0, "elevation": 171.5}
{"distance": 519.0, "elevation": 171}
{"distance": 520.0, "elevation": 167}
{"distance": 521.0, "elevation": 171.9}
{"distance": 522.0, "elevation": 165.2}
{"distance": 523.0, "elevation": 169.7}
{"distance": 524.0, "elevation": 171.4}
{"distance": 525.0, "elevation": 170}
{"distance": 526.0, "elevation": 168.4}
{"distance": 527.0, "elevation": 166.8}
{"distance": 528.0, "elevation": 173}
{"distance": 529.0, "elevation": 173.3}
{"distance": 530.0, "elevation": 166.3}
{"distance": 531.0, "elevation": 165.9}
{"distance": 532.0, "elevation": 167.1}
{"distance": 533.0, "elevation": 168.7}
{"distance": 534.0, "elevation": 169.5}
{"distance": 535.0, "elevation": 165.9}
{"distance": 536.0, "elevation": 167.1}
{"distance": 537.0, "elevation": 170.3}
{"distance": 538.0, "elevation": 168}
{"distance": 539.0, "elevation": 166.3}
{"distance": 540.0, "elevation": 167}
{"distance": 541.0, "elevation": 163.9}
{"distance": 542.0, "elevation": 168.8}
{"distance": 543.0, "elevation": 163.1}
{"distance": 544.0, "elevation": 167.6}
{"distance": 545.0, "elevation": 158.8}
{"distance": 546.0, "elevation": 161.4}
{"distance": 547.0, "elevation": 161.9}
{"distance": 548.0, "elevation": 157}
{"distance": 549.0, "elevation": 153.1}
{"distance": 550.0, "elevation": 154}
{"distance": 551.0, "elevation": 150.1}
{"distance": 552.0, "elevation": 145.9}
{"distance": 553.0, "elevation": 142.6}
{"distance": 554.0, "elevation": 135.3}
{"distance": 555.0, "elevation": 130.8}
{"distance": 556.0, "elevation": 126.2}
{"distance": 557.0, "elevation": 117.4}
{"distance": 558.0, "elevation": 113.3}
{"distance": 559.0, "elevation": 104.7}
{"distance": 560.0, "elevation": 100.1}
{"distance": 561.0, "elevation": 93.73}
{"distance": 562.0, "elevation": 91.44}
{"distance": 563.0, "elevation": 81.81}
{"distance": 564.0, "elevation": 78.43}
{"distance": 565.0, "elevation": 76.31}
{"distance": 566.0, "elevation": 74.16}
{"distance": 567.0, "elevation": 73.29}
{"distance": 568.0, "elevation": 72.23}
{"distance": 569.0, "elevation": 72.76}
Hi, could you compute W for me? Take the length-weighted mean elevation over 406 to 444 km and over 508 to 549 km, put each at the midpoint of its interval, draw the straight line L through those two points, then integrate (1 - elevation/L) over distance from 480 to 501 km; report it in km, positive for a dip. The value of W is -2.9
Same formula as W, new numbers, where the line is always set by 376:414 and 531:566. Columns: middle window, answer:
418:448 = 2.6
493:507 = -2.7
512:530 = -3.5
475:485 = -1.8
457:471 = -2.2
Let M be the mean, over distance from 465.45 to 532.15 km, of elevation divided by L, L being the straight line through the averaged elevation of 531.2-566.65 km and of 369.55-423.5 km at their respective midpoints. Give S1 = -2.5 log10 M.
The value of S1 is -0.22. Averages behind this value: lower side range 136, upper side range 139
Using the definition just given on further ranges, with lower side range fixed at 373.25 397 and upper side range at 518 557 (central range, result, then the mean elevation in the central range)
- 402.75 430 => 0.48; 103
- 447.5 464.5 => -0.04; 167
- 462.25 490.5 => -0.04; 168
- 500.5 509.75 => -0.06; 170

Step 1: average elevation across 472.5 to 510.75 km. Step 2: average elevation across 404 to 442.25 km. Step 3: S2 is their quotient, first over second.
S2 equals 1.4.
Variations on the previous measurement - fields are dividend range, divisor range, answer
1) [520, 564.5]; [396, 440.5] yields 1.24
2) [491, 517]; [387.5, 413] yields 1.20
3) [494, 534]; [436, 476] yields 1.03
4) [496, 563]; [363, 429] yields 1.16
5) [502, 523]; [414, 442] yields 1.43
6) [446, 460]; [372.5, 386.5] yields 1.04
